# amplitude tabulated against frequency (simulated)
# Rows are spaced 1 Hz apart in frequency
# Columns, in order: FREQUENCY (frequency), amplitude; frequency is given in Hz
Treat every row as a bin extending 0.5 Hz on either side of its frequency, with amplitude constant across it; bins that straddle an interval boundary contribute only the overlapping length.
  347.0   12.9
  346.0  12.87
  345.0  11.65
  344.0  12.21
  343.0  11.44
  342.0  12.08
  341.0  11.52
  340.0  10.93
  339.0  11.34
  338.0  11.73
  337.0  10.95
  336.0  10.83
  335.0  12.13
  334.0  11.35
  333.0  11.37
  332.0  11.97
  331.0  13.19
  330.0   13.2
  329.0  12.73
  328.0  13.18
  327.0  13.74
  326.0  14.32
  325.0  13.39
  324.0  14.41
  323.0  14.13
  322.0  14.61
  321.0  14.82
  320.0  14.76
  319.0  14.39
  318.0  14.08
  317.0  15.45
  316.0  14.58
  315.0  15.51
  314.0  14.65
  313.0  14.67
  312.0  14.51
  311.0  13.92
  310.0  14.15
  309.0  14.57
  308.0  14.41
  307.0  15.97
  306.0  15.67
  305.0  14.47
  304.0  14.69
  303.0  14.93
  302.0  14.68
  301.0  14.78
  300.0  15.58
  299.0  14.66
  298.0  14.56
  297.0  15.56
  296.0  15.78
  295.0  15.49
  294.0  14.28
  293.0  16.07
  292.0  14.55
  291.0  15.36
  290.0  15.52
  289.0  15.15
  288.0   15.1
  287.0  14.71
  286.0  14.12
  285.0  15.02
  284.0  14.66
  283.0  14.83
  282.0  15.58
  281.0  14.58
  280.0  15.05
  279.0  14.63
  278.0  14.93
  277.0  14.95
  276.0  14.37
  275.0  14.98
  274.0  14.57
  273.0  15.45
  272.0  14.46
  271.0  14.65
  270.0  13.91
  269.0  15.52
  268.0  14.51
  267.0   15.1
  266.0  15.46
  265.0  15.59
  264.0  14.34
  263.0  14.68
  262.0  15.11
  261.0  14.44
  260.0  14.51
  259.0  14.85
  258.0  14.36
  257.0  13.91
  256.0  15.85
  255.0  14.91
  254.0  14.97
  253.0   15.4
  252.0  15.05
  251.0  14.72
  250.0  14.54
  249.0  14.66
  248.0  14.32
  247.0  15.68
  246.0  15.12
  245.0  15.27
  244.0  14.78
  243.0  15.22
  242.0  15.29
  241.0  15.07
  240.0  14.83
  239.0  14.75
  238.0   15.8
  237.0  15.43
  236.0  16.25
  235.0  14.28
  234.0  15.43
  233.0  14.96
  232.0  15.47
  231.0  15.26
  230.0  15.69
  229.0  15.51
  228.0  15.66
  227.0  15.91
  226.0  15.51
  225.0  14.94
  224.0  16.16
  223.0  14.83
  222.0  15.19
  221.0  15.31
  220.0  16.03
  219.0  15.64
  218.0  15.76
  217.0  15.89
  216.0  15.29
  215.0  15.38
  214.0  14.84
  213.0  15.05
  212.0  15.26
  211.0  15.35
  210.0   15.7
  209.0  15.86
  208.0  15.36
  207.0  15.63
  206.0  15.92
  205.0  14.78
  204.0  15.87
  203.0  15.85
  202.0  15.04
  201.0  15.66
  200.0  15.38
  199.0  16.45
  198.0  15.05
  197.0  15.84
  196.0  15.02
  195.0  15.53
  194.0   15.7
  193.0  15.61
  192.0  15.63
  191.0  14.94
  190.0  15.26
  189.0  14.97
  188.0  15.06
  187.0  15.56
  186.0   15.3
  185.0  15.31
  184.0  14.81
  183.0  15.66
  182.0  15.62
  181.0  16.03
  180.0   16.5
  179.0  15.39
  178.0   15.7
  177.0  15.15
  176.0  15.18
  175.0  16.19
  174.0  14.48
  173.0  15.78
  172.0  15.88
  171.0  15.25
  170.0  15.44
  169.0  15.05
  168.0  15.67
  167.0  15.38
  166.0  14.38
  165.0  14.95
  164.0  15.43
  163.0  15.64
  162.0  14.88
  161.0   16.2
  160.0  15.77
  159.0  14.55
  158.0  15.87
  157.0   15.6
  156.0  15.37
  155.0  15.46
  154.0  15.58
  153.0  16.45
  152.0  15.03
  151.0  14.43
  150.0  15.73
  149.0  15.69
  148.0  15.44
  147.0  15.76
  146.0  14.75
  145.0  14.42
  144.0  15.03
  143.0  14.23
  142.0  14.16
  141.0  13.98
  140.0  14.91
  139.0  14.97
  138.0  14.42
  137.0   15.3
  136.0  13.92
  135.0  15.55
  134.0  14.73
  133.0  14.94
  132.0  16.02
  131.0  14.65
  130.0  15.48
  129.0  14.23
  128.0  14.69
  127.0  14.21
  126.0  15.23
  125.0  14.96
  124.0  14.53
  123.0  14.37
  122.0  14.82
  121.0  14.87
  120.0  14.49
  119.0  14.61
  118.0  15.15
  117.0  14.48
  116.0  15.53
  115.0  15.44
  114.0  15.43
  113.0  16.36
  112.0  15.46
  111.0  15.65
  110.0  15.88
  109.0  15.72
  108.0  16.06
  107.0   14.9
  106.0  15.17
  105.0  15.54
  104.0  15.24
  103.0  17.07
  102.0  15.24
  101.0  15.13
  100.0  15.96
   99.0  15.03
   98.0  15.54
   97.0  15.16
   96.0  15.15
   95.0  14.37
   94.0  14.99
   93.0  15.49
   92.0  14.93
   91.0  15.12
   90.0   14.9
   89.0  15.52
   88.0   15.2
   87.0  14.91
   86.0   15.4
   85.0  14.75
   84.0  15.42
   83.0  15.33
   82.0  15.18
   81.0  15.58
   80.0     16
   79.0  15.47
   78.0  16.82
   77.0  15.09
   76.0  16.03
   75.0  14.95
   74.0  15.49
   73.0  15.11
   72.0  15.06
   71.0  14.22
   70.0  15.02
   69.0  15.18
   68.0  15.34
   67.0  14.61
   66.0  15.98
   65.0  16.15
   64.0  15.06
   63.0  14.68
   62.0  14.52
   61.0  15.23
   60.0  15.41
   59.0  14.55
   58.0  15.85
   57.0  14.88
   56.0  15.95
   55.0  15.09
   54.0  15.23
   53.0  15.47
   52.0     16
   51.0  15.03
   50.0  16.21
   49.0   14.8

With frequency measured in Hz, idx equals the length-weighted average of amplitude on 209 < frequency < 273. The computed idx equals 15.1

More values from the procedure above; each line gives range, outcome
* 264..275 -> 14.9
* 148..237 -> 15.4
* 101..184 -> 15.2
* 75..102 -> 15.3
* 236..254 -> 15.1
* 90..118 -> 15.4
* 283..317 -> 14.9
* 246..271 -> 14.9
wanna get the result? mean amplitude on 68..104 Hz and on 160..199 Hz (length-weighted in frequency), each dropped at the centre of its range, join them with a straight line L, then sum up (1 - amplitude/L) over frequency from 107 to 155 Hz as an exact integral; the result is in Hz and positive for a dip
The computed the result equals 0.9 Hz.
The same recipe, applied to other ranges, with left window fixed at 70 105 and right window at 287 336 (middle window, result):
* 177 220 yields -1.9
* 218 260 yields -1.5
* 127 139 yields 0.2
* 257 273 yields -0.2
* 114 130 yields 0.4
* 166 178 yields -0.3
